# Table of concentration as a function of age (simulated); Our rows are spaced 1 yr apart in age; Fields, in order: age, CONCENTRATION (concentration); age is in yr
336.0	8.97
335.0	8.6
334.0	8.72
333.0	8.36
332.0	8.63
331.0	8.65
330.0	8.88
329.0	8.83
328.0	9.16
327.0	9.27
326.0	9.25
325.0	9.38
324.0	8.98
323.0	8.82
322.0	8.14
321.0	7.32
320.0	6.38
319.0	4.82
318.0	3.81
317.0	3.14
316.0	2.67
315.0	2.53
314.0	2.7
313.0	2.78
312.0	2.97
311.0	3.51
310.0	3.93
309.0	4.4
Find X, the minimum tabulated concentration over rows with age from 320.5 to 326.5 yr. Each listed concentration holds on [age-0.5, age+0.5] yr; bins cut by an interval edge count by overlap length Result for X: 7.32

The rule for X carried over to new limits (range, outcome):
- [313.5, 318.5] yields 2.53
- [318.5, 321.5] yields 4.82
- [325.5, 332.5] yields 8.63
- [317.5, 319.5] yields 3.81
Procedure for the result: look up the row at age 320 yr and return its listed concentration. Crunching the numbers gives 6.38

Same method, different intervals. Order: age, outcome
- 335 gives 8.6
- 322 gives 8.14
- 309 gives 4.4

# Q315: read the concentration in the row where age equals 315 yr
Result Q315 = 2.53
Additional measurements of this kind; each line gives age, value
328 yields 9.16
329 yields 8.83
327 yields 9.27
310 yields 3.93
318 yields 3.81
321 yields 7.32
